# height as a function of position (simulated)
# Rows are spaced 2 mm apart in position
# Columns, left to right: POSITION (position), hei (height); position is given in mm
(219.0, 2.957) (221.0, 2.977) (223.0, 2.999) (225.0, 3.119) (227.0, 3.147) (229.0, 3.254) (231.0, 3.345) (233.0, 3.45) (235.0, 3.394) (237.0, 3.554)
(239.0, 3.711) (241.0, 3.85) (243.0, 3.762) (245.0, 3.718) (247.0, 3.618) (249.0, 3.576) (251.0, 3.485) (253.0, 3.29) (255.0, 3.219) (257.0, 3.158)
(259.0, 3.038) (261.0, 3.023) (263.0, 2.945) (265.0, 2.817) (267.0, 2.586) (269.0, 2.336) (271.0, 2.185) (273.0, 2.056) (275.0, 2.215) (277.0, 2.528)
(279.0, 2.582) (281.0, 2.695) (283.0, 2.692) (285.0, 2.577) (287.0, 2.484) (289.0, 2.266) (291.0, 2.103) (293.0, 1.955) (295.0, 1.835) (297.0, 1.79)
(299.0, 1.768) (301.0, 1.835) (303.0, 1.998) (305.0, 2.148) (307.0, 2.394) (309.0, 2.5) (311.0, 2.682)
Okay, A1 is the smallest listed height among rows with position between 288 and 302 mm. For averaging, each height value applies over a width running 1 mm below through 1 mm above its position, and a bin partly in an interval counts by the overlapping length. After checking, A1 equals 1.768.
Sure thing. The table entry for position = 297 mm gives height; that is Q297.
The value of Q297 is 1.79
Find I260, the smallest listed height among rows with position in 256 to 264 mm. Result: 2.945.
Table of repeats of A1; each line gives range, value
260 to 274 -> 2.056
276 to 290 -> 2.266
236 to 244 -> 3.554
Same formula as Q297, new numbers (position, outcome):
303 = 1.998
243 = 3.762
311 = 2.682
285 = 2.577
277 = 2.528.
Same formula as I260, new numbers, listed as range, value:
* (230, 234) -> 3.345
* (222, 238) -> 2.999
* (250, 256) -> 3.219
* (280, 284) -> 2.692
